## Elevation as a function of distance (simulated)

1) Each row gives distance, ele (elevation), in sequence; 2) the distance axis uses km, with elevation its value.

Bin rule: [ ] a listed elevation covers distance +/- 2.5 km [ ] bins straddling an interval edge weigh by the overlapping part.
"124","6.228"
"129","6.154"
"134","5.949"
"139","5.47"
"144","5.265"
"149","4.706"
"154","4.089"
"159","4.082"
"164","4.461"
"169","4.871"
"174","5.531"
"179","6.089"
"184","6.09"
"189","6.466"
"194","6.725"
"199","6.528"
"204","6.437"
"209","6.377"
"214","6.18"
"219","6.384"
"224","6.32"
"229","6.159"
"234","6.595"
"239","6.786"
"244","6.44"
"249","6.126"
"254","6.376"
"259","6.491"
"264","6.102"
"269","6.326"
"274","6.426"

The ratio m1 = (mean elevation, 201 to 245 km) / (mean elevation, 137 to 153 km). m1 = 1.3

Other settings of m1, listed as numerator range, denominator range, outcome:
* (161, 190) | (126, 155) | 1.03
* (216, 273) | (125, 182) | 1.23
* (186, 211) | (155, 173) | 1.44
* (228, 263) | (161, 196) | 1.12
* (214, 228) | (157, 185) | 1.22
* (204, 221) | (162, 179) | 1.23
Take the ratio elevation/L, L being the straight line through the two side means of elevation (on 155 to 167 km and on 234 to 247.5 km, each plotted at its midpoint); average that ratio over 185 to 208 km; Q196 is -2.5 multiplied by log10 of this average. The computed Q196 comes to -0.22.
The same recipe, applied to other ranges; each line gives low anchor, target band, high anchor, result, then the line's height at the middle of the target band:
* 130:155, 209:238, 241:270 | -0.06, 6.01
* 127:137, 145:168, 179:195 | 0.36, 6.16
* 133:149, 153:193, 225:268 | 0.08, 5.69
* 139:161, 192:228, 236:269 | -0.13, 5.67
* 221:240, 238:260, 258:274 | -0.01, 6.37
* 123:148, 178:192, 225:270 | -0.04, 6.01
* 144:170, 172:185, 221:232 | -0.17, 5.04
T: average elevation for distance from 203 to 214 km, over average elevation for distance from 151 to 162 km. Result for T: 1.5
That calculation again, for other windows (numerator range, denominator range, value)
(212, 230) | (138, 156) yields 1.29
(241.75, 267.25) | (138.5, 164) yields 1.36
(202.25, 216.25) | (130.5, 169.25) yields 1.29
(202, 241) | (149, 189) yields 1.25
